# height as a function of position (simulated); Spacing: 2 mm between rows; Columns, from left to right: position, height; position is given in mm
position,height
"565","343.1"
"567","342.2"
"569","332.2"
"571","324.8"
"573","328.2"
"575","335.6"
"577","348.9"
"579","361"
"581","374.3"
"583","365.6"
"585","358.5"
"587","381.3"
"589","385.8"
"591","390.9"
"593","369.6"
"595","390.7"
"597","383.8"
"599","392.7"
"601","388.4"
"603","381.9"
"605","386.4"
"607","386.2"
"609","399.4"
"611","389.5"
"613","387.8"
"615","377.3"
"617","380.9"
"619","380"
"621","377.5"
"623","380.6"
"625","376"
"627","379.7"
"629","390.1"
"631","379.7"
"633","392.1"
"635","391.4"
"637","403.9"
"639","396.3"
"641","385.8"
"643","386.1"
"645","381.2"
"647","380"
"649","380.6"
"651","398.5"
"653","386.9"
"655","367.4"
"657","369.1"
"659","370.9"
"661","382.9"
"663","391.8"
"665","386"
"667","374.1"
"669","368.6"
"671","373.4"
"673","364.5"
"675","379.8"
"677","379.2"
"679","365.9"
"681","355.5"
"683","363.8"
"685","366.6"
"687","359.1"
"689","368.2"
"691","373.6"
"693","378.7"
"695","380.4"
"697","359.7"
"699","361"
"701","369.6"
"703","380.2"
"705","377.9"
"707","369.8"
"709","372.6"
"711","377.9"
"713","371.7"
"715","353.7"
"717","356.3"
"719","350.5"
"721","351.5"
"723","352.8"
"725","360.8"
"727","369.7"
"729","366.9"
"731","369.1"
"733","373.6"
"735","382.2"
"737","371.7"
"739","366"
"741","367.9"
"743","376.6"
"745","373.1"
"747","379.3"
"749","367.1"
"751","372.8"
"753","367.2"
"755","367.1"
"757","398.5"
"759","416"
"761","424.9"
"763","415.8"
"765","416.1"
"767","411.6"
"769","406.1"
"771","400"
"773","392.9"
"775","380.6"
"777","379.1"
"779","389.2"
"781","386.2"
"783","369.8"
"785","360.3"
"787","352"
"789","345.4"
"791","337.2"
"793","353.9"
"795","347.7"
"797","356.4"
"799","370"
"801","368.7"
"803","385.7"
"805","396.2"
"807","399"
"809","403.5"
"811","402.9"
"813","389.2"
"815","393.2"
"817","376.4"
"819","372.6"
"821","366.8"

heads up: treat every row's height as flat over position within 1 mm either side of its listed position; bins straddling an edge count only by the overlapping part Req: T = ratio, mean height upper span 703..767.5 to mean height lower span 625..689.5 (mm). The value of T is 0.99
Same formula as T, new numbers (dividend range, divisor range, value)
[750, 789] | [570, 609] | 1.05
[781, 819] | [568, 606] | 1.02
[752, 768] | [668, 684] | 1.09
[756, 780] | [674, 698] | 1.09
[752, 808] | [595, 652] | 0.99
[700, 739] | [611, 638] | 0.95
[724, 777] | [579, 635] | 1.01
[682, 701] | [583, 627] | 0.96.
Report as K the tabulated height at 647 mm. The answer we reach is 380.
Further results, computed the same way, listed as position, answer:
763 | 415.8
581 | 374.3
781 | 386.2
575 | 335.6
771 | 400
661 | 382.9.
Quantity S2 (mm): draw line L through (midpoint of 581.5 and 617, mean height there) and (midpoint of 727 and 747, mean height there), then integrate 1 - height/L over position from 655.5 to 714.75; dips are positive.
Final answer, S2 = 0.69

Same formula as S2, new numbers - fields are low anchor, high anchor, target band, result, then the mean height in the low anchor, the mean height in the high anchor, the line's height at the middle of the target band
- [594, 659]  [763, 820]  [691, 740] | 1.9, 385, 381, 383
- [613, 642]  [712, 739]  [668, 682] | 0.2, 385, 364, 375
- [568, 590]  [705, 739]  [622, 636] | -1.0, 354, 366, 358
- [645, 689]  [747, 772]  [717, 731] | 1.0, 375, 396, 388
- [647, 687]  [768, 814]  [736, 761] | -0.2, 375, 377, 376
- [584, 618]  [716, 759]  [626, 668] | -0.6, 384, 370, 379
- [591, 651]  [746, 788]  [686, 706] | 0.8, 386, 388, 387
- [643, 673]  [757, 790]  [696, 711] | 0.5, 379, 391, 384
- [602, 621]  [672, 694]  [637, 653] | -0.5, 385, 369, 377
